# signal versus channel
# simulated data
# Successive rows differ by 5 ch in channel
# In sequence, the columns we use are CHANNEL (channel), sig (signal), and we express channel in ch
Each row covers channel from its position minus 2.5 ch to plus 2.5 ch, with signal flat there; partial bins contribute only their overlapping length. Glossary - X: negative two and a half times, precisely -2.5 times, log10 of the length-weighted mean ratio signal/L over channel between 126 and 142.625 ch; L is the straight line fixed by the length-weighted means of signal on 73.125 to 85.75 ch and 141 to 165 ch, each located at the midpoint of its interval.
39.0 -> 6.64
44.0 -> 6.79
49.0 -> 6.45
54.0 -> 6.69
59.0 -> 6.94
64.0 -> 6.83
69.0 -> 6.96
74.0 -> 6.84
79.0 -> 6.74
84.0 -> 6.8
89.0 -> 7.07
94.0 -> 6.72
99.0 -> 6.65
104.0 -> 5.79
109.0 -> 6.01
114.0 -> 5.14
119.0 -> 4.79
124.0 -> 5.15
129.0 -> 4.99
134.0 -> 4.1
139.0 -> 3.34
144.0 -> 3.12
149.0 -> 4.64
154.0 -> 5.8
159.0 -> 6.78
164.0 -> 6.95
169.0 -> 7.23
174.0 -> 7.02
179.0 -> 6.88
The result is 0.36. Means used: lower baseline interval 6.79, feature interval 4.1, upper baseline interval 5.32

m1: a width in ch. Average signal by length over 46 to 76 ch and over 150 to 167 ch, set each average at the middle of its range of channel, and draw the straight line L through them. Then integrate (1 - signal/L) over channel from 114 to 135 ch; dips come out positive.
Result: 5.4 ch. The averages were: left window 6.78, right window 6.37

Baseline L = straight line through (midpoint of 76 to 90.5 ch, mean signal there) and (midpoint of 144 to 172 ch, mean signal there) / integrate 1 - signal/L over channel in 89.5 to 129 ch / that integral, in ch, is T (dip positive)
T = 4.84 ch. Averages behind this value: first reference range 6.86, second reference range 6.01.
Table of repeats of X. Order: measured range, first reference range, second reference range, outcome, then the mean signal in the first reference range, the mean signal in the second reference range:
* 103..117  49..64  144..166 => 0.107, 6.76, 5.69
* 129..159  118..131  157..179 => 0.302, 5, 6.99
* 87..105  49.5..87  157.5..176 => 0.042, 6.81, 7.01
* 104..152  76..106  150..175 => 0.382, 6.65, 6.61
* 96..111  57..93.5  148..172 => 0.091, 6.87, 6.4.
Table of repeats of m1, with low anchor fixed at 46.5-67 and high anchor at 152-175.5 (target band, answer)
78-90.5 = -0.2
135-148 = 6.3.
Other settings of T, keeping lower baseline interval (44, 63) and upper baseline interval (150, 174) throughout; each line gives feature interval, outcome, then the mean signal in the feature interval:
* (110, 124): 3.2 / 5.11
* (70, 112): 0.6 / 6.57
